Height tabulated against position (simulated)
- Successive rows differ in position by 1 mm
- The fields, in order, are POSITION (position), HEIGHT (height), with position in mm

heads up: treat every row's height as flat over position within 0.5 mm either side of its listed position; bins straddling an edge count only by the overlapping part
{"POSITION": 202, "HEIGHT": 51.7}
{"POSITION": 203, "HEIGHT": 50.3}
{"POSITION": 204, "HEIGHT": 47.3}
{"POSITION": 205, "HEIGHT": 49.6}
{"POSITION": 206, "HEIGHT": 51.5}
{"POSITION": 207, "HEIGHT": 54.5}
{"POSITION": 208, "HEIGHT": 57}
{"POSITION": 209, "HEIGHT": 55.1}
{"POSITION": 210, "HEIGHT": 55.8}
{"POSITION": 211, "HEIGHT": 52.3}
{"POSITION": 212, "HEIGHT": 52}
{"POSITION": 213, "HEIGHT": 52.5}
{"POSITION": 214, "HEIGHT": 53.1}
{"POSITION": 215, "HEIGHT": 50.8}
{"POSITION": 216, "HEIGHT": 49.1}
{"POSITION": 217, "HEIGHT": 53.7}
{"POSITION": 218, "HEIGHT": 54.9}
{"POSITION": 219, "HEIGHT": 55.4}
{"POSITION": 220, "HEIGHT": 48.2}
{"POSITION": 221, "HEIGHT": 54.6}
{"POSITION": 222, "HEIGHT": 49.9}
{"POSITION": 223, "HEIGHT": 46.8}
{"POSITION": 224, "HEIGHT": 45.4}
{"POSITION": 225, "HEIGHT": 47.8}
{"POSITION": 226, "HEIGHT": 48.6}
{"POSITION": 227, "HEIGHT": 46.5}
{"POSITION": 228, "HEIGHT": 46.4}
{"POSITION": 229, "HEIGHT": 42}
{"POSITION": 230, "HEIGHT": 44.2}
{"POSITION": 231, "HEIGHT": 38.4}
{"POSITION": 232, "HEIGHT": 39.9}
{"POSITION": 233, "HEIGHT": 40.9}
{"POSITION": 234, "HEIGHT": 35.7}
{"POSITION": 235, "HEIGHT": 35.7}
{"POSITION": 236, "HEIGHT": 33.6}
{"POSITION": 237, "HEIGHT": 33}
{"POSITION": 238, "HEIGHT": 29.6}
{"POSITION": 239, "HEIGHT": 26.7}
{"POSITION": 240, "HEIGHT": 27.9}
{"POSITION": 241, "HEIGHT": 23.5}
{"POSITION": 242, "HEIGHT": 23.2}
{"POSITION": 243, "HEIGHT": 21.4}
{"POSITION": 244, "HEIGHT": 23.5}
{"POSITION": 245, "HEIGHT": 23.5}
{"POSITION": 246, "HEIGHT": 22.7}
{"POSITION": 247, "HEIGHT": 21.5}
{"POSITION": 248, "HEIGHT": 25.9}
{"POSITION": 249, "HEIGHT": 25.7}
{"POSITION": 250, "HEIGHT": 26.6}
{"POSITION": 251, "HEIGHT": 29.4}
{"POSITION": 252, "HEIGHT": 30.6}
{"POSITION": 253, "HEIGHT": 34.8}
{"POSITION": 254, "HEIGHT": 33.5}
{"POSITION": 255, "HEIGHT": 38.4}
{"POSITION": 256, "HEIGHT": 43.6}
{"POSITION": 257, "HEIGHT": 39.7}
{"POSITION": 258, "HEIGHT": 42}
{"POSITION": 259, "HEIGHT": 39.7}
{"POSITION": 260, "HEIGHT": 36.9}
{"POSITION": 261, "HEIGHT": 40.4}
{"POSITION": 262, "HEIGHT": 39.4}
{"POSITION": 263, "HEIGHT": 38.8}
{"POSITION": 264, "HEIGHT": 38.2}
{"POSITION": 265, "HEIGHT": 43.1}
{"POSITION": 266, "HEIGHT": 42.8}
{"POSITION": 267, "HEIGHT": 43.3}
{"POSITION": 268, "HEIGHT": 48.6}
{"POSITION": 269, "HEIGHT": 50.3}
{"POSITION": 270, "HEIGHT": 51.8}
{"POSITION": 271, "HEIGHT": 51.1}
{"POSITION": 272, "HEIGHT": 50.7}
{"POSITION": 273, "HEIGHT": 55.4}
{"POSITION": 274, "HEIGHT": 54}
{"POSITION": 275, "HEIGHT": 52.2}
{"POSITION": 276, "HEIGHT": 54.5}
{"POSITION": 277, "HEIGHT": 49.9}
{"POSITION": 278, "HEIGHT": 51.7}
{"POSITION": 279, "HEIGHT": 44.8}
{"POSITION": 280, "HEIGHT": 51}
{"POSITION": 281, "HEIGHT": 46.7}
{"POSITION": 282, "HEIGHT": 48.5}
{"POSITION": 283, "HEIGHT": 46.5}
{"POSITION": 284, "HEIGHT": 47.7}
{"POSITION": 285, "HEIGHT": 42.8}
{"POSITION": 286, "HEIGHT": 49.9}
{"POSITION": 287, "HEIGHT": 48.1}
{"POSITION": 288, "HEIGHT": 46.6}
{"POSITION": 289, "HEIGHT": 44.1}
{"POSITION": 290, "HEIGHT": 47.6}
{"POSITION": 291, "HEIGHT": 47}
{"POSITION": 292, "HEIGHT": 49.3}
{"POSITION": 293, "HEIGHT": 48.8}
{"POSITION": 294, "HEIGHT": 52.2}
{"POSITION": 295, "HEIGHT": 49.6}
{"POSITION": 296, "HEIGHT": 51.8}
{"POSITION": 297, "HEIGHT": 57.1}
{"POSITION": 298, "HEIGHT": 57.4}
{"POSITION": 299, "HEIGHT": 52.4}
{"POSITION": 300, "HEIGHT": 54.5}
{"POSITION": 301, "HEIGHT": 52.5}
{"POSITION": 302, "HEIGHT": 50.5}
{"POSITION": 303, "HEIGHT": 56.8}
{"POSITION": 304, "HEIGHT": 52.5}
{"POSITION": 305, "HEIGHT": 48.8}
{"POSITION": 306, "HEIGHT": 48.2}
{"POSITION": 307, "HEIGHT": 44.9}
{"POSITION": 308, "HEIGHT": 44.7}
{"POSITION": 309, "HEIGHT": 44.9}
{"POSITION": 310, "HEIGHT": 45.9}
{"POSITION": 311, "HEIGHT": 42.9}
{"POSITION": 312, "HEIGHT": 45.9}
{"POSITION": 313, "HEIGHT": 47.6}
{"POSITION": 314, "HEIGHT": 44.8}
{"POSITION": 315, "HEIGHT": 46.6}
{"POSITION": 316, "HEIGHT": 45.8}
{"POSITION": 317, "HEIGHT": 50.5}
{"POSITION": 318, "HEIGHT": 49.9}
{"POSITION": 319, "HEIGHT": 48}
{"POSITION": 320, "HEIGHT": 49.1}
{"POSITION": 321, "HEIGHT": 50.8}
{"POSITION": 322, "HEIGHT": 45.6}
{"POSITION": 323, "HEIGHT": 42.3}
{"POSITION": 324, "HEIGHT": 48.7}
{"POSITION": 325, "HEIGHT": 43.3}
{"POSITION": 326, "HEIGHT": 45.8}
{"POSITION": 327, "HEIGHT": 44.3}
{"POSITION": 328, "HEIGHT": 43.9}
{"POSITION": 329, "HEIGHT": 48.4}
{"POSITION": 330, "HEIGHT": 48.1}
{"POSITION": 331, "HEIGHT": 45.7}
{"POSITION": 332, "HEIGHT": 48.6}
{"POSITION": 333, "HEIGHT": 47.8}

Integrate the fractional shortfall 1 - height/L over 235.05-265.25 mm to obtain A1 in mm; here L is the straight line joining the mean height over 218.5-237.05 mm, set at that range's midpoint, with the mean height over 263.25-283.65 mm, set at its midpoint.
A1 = 9.5 mm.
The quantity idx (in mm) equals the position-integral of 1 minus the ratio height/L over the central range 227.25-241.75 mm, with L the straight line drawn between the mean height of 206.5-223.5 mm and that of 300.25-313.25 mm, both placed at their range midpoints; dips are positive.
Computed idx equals 4.6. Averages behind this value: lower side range 52.7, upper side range 48.3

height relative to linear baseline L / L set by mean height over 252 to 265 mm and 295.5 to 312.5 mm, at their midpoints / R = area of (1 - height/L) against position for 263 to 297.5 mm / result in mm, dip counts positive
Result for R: -3.58 mm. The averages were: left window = 38.6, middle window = 48.6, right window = 50.1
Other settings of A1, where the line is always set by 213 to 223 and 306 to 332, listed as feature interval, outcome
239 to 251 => 6.2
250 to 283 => 3.5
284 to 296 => 0.0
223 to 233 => 1.4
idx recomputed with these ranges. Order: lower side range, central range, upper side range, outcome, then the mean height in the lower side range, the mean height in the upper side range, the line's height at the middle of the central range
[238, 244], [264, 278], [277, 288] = -2.7 mm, 24.9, 47.8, 41.5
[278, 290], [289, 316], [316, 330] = -1.2 mm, 47.2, 47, 47.1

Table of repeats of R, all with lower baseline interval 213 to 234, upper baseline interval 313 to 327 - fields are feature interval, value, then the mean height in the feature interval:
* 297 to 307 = -1.1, 52.5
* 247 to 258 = 3.4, 32.7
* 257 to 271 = 1.3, 42.9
